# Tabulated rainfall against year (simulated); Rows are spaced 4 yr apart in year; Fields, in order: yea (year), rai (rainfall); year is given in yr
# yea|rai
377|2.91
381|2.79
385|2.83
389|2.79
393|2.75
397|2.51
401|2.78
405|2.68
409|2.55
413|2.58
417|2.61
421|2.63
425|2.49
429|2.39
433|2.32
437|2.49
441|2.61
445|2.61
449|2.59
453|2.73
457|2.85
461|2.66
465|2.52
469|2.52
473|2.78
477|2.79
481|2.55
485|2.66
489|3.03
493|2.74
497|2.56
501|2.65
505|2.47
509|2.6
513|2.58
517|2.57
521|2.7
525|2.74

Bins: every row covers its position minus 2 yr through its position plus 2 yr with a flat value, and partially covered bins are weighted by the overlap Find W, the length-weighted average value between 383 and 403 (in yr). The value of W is 2.73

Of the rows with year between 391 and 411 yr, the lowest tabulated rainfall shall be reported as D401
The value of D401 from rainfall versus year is 2.51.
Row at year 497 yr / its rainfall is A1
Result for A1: 2.56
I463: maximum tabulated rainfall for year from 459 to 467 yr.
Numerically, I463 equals 2.66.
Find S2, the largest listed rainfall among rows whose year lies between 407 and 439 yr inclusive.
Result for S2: 2.63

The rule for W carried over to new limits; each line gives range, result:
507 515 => 2.59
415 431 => 2.53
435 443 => 2.55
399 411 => 2.67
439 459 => 2.68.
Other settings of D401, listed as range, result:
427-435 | 2.32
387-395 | 2.75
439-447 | 2.61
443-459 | 2.59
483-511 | 2.47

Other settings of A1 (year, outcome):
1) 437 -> 2.49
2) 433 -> 2.32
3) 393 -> 2.75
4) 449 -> 2.59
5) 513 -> 2.58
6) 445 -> 2.61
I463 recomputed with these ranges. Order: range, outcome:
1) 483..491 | 3.03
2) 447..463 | 2.85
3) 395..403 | 2.78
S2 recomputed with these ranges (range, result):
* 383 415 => 2.83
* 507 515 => 2.6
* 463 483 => 2.79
